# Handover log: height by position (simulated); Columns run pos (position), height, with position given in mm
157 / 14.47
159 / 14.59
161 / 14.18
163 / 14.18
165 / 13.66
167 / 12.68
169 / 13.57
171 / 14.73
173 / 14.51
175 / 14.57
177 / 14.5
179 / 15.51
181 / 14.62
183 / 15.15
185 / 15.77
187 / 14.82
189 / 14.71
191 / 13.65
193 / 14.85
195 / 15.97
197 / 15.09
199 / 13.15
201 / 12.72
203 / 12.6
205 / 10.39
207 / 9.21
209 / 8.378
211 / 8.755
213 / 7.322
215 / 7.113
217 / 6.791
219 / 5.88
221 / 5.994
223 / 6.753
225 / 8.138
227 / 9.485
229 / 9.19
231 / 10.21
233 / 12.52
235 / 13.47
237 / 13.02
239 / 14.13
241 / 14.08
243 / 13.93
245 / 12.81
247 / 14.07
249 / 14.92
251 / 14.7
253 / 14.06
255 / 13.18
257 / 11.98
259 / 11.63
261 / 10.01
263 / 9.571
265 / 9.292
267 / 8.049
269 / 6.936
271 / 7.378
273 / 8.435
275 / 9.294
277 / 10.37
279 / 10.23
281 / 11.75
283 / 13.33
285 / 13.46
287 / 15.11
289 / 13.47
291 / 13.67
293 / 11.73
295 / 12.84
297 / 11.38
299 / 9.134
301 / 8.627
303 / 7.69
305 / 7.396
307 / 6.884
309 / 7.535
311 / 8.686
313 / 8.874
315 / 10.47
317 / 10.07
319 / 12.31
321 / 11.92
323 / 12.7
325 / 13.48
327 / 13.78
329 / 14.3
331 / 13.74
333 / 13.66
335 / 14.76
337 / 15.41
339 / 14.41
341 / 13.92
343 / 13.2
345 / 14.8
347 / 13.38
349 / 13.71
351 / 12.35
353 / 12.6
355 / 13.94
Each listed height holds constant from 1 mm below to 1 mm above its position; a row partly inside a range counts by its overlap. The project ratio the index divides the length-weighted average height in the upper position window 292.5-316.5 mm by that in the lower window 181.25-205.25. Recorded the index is 0.65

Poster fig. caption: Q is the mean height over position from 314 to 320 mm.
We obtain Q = 11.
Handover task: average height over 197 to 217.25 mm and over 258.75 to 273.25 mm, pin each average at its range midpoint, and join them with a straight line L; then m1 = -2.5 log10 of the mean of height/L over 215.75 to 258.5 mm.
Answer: -0.21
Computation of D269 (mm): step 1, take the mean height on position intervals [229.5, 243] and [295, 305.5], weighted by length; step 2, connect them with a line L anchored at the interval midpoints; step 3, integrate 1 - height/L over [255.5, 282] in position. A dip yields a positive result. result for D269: 3.3 mm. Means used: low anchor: 12.8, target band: 9.68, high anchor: 9.29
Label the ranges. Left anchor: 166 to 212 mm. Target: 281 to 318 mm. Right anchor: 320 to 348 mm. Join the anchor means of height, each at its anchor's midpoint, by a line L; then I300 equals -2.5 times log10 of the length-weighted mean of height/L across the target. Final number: 0.280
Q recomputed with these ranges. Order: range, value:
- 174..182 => 14.8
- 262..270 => 8.46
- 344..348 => 14.1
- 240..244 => 14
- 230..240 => 12.7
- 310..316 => 9.34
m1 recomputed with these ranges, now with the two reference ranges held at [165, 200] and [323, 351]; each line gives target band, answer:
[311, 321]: 0.32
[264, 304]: 0.31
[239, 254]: 0.02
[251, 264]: 0.19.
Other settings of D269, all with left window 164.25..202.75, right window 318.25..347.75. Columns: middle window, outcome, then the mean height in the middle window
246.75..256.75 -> 0.0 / 14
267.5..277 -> 3.9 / 8.26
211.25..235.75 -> 9.8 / 8.53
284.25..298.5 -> 1.0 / 12.9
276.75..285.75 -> 1.3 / 11.9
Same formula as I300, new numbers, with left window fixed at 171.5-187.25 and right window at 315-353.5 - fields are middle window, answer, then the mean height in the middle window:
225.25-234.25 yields 0.37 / 10.3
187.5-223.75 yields 0.35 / 10.6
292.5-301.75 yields 0.27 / 10.7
